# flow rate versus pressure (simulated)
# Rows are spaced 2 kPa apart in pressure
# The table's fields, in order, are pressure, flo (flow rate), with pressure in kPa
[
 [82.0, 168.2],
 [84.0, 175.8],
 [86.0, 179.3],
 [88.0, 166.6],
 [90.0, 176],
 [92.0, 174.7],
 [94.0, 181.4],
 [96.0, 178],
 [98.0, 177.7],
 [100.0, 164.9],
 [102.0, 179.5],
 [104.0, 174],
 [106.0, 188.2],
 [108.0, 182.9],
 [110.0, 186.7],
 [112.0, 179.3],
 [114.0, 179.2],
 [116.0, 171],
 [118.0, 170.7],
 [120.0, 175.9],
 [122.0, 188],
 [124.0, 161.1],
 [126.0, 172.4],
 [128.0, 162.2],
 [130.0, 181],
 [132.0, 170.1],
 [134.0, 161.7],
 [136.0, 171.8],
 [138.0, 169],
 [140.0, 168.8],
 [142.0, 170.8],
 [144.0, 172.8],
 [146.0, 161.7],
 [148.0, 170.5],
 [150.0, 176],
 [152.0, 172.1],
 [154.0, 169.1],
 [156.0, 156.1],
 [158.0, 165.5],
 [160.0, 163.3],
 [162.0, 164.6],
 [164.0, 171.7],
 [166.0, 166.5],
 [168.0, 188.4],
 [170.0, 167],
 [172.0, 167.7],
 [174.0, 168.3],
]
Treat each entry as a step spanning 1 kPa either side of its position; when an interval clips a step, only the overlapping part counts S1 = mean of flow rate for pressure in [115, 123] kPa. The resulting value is 176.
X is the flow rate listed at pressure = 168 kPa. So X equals 188.4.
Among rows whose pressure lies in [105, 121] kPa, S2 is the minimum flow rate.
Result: 170.7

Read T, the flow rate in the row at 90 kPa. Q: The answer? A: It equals 176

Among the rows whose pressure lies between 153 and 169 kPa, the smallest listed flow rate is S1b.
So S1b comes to 156.1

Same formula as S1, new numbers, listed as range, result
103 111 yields 183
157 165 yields 166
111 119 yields 175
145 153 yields 170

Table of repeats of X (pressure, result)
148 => 170.5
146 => 161.7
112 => 179.3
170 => 167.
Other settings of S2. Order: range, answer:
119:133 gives 161.1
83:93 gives 166.6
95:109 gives 164.9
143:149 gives 161.7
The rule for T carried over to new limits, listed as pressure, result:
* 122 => 188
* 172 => 167.7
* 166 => 166.5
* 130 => 181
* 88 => 166.6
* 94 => 181.4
